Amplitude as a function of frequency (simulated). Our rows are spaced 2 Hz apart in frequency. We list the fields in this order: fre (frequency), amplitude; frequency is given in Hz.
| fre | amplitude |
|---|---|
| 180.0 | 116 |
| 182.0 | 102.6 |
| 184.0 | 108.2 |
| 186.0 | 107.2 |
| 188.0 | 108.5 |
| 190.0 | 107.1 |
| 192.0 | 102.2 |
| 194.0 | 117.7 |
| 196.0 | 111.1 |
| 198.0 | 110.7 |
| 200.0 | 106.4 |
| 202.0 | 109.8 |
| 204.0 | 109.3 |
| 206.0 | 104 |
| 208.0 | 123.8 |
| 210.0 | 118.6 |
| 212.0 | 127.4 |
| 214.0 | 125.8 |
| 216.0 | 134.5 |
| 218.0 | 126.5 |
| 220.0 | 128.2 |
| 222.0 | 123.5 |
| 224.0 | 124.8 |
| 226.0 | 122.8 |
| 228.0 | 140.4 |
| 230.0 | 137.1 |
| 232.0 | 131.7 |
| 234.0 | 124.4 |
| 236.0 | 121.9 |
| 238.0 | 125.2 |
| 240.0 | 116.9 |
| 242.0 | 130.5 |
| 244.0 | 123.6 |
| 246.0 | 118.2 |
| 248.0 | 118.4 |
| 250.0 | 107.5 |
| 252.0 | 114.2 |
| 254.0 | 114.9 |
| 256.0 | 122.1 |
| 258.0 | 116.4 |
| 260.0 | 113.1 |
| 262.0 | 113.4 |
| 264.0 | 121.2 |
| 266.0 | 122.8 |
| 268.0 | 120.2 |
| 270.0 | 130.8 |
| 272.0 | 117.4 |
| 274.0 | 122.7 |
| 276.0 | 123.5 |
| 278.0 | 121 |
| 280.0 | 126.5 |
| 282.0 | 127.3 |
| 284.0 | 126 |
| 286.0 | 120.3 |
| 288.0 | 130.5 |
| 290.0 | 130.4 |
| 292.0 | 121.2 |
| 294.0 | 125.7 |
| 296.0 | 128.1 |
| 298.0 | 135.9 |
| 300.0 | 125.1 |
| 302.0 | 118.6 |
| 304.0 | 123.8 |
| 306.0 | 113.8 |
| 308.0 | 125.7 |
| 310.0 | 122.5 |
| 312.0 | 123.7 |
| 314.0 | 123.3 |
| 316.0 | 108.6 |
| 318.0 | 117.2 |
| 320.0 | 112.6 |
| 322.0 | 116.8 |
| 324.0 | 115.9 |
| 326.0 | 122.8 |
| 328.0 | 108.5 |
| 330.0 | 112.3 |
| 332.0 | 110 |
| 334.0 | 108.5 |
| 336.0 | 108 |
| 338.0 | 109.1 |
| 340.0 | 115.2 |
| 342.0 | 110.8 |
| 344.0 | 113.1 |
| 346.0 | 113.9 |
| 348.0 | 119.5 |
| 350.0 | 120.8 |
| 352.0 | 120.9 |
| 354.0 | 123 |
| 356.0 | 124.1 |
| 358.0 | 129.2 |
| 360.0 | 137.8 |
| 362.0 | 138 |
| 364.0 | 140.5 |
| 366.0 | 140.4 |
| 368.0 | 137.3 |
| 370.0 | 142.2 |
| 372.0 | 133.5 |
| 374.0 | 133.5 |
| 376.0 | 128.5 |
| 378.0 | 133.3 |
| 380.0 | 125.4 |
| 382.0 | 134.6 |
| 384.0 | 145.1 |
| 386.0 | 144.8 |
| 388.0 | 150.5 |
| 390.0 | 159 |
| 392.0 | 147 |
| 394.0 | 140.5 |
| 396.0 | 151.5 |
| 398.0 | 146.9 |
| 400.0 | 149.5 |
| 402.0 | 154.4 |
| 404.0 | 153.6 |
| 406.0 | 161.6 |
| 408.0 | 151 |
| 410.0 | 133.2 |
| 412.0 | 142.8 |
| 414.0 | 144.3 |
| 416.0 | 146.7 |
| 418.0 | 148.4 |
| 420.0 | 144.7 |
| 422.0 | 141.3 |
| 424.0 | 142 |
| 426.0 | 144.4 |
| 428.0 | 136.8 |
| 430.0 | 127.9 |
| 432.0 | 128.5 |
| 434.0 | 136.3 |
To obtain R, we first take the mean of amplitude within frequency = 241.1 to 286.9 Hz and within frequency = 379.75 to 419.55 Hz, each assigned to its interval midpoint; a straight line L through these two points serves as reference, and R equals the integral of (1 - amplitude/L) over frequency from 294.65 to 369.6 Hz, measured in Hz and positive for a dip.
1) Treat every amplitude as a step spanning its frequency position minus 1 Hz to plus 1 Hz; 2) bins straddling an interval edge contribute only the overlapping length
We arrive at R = 7.05 Hz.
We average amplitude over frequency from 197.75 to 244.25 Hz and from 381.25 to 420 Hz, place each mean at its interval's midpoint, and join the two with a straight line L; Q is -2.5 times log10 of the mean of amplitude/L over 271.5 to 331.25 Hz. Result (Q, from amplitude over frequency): 0.11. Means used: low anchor 123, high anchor 148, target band 122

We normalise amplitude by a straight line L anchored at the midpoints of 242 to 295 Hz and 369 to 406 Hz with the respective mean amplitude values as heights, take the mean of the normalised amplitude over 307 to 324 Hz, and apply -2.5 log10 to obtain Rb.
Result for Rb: 0.10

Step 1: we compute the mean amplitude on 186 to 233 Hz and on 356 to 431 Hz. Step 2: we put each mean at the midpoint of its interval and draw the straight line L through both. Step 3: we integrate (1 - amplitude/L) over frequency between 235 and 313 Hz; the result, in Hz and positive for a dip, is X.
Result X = 3.2 Hz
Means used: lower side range 119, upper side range 142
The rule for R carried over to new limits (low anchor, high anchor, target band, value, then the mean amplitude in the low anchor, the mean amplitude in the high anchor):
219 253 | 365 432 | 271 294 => 0.9 Hz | 124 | 143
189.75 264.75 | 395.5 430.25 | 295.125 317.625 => 1.4 Hz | 120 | 146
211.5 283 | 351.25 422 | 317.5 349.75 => 5.0 Hz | 123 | 141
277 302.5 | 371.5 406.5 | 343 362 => 2.0 Hz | 126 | 144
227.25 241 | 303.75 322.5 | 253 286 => 0.7 Hz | 128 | 119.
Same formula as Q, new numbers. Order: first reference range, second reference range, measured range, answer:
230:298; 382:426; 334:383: 0.109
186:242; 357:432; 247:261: 0.087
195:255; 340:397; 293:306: 0.018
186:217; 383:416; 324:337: 0.215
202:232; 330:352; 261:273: -0.009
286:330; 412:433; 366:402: -0.059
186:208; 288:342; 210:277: -0.093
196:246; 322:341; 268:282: -0.055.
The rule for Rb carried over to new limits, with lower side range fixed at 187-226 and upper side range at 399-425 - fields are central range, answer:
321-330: 0.164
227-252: -0.022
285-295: 0.031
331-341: 0.229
